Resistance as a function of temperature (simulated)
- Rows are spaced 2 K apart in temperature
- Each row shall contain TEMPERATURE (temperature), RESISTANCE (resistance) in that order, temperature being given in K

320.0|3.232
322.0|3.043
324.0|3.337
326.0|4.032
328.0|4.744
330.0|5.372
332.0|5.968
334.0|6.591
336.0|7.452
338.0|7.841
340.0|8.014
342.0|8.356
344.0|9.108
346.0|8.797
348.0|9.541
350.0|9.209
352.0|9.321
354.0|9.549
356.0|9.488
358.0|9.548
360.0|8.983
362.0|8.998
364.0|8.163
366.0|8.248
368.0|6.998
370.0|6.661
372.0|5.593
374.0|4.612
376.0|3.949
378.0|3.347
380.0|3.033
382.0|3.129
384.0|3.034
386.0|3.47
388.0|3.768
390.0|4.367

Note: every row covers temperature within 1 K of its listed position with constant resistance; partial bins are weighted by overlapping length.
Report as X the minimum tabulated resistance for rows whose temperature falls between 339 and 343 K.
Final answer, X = 8.014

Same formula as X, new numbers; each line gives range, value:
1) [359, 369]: 6.998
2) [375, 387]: 3.033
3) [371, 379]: 3.347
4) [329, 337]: 5.372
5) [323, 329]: 3.337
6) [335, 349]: 7.452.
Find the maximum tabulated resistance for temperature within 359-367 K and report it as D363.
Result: 8.998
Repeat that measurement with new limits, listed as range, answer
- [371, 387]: 5.593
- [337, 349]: 9.541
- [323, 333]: 5.968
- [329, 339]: 7.841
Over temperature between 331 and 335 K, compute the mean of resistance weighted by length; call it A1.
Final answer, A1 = 6.28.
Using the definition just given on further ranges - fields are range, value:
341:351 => 9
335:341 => 7.77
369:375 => 5.62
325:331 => 4.72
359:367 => 8.6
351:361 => 9.38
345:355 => 9.28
